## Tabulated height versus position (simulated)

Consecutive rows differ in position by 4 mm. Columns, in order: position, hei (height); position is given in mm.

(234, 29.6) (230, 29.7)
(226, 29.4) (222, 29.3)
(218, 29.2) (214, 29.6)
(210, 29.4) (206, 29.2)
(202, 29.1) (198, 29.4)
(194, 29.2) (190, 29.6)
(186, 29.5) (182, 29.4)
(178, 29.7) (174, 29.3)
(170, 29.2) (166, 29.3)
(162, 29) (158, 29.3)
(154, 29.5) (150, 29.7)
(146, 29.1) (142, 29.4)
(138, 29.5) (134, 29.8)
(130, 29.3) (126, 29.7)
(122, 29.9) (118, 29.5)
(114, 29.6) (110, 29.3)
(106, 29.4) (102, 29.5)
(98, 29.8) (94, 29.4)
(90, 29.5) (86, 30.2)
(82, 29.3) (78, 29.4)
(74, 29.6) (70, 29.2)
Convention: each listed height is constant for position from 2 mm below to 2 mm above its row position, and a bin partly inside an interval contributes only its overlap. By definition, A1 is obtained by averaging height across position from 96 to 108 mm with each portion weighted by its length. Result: 29.6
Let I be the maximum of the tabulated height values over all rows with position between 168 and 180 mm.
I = 29.7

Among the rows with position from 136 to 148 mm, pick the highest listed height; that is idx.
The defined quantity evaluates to 29.5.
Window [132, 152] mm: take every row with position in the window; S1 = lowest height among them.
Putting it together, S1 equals 29.1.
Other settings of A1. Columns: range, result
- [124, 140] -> 29.6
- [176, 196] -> 29.5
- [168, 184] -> 29.4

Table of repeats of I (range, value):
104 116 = 29.6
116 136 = 29.9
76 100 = 30.2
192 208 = 29.4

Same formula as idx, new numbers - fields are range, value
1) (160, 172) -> 29.3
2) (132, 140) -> 29.8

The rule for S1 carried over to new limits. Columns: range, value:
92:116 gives 29.3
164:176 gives 29.2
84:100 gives 29.4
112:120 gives 29.5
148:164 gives 29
